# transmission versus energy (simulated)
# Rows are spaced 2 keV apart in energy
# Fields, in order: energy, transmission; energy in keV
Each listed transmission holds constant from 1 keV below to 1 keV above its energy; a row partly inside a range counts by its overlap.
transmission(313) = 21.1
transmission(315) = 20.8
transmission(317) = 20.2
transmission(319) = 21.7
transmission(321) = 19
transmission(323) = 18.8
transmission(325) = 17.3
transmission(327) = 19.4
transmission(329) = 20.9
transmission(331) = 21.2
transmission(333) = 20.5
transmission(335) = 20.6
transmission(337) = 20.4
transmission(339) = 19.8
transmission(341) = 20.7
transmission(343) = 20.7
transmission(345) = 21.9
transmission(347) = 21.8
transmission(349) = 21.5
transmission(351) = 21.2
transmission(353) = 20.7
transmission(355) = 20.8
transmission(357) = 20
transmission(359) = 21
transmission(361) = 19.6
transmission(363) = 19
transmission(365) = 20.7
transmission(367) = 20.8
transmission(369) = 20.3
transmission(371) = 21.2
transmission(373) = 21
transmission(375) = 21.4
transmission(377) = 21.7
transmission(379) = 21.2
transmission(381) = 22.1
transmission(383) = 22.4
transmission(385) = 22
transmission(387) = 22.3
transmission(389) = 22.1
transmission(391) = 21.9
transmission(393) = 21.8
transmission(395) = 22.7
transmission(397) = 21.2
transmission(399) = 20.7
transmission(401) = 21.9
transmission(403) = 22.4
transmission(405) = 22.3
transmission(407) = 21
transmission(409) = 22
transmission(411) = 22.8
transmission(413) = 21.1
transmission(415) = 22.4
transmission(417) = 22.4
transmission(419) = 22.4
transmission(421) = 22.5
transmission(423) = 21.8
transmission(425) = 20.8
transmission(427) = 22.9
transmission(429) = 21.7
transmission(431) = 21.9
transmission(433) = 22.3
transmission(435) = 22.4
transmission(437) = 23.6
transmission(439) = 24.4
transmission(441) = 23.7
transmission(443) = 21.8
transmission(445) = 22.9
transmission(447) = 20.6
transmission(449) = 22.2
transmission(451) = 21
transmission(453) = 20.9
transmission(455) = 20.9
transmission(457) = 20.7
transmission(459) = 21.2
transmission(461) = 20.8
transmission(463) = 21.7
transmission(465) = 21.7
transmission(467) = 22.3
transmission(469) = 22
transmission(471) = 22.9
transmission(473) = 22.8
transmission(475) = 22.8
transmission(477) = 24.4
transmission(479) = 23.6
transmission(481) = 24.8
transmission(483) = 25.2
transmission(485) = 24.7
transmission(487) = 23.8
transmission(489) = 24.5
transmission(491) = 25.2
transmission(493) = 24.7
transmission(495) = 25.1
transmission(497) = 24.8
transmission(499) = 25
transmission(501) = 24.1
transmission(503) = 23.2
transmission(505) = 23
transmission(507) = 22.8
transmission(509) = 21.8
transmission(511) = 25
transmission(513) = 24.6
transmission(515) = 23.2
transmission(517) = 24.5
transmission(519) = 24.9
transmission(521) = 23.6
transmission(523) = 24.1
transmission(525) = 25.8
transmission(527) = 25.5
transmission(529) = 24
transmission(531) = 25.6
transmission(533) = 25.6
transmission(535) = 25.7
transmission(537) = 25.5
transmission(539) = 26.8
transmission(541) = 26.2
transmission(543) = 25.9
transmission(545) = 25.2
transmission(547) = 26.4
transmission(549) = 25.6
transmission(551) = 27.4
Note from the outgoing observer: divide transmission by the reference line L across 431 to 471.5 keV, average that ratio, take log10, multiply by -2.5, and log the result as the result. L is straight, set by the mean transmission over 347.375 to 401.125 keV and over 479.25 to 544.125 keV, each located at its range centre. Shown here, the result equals 0.06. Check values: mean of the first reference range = 21.2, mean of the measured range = 22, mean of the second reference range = 24.7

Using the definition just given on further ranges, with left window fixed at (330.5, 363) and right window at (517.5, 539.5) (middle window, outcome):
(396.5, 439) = 0.02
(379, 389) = -0.02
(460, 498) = 0.02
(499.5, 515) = 0.05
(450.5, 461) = 0.12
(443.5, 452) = 0.07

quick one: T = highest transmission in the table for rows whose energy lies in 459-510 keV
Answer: 25.2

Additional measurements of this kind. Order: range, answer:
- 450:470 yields 22.3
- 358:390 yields 22.4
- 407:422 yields 22.8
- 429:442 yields 24.4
